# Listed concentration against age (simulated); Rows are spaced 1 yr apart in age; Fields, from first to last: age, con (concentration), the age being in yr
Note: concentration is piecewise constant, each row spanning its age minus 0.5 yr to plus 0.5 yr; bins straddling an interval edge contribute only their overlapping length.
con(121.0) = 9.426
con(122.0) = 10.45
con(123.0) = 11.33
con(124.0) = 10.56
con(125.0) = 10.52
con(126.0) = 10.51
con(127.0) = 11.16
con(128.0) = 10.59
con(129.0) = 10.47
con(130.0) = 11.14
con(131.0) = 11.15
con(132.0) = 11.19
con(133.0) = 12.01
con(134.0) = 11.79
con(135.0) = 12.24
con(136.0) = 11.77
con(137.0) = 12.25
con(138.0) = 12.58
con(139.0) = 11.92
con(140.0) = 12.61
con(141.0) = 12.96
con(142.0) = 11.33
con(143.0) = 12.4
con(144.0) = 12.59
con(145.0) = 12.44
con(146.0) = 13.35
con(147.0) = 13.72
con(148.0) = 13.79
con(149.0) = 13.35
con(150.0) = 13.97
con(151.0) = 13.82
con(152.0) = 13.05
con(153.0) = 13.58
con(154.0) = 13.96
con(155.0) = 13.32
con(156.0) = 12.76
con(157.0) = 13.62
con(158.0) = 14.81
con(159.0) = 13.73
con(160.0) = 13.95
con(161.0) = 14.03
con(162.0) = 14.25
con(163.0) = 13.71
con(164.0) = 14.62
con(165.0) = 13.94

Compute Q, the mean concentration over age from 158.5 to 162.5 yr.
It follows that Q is 14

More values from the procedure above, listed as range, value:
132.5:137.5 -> 12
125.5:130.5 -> 10.8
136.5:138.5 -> 12.4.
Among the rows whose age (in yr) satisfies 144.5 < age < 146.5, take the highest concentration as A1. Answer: 13.35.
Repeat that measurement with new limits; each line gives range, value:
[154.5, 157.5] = 13.62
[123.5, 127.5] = 11.16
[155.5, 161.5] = 14.81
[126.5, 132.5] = 11.19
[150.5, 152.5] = 13.82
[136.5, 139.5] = 12.58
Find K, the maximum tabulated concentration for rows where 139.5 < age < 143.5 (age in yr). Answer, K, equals 12.96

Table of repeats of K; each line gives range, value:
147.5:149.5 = 13.79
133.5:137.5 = 12.25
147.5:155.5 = 13.97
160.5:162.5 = 14.25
